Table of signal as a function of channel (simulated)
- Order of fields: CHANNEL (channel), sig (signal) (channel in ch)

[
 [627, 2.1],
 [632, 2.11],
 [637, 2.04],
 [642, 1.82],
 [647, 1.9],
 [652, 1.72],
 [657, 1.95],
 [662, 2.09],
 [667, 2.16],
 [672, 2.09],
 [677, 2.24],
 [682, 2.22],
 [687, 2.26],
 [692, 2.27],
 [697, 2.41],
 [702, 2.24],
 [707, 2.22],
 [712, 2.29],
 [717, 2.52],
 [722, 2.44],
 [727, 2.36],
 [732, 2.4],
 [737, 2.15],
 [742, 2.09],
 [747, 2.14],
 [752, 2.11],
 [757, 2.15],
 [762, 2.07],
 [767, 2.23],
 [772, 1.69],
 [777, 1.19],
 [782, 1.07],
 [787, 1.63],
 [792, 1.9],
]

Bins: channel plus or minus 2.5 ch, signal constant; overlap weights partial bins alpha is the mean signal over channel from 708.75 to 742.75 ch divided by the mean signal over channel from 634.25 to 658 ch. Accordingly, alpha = 1.24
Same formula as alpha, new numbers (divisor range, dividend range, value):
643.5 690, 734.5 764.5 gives 1.02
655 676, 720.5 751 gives 1.08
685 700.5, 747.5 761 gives 0.92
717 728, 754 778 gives 0.79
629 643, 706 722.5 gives 1.18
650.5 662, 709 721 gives 1.26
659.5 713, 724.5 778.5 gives 0.93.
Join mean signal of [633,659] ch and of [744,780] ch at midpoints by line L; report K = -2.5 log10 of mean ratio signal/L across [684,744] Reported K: -0.20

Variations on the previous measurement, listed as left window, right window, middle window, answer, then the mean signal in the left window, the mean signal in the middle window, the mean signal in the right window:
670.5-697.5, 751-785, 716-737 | -0.191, 2.24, 2.39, 1.77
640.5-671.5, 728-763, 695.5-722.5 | -0.129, 1.95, 2.34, 2.17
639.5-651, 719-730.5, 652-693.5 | -0.048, 1.84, 2.13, 2.41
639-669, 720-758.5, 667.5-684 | -0.087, 1.94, 2.18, 2.23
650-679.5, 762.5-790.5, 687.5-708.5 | -0.191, 2.05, 2.29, 1.61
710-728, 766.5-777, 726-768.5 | -0.076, 2.41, 2.18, 1.73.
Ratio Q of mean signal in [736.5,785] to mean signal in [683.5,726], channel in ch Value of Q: 0.81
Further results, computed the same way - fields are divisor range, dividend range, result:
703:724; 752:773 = 0.88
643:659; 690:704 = 1.25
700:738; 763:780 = 0.74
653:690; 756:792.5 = 0.81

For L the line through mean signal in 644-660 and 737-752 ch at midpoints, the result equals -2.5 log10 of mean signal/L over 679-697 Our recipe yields -0.16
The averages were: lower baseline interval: 1.86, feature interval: 2.27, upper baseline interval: 2.12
